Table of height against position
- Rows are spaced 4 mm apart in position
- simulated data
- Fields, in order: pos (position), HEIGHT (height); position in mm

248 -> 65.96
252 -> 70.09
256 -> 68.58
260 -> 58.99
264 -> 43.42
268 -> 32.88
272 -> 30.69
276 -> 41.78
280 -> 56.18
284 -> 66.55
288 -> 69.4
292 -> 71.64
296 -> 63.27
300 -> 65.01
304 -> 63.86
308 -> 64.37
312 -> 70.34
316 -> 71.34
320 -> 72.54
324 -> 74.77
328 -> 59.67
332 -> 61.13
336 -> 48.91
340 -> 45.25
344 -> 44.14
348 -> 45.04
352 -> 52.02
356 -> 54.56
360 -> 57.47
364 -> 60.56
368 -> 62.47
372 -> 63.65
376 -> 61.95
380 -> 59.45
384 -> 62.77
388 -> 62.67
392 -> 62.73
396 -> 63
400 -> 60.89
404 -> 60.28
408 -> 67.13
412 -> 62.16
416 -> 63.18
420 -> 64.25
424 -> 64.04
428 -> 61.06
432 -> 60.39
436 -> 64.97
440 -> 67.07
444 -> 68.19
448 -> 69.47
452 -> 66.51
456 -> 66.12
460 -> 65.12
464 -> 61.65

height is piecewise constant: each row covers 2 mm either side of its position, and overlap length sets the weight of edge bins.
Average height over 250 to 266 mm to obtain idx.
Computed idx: 60.3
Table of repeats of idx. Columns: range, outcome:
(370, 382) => 61.7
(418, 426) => 64.1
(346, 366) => 53.9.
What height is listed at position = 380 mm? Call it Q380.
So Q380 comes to 59.45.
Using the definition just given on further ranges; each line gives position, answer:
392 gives 62.73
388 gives 62.67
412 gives 62.16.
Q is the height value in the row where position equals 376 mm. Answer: 61.95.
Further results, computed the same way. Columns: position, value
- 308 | 64.37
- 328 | 59.67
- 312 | 70.34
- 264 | 43.42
